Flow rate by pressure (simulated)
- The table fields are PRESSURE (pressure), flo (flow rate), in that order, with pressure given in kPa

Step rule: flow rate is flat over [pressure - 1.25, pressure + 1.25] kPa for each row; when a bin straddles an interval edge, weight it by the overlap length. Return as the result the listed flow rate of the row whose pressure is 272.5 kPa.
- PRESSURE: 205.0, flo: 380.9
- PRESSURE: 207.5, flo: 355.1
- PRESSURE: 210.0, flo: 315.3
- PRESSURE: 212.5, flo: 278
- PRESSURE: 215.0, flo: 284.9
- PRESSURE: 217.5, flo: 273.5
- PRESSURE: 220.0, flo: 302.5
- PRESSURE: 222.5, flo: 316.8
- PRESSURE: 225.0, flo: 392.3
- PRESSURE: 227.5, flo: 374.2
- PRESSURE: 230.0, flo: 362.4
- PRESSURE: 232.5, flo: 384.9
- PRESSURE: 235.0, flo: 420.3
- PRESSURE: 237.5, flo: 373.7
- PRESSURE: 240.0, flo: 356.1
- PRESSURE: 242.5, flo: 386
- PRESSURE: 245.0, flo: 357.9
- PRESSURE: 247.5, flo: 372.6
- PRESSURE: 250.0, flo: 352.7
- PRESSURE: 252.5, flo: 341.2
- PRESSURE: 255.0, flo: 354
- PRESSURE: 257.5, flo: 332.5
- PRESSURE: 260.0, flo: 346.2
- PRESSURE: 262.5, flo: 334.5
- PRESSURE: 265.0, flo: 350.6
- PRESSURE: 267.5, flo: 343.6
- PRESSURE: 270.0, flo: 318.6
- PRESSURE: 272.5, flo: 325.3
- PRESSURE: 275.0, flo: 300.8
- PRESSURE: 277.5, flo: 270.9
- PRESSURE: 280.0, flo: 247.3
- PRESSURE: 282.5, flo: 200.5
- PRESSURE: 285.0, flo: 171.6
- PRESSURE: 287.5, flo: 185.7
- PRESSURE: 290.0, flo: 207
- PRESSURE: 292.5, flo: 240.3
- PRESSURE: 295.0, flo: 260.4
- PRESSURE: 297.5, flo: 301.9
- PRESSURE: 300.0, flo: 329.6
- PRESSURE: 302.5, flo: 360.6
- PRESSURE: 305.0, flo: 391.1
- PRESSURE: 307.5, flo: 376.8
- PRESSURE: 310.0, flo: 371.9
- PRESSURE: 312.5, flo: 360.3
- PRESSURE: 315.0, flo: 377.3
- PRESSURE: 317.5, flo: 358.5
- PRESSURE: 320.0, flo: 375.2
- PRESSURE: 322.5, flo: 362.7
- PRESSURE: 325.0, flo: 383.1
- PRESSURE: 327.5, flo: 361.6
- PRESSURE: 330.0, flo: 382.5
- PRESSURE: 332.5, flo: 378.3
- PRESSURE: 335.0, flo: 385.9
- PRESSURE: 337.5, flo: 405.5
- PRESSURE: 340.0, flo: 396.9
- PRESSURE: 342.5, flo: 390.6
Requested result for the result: 325.3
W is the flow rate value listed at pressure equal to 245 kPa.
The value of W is 357.9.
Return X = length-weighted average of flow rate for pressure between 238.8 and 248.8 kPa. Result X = 368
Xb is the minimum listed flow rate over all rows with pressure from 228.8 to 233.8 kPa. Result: 362.4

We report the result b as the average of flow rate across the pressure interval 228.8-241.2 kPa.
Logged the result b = 380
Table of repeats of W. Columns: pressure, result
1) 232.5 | 384.9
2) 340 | 396.9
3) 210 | 315.3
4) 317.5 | 358.5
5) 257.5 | 332.5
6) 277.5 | 270.9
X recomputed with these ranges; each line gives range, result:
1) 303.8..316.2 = 375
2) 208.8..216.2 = 293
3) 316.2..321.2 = 367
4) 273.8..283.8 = 254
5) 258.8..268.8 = 344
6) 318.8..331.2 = 373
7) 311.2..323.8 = 367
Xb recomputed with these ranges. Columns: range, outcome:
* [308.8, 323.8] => 358.5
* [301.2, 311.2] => 360.6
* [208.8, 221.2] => 273.5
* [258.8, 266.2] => 334.5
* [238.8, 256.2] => 341.2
